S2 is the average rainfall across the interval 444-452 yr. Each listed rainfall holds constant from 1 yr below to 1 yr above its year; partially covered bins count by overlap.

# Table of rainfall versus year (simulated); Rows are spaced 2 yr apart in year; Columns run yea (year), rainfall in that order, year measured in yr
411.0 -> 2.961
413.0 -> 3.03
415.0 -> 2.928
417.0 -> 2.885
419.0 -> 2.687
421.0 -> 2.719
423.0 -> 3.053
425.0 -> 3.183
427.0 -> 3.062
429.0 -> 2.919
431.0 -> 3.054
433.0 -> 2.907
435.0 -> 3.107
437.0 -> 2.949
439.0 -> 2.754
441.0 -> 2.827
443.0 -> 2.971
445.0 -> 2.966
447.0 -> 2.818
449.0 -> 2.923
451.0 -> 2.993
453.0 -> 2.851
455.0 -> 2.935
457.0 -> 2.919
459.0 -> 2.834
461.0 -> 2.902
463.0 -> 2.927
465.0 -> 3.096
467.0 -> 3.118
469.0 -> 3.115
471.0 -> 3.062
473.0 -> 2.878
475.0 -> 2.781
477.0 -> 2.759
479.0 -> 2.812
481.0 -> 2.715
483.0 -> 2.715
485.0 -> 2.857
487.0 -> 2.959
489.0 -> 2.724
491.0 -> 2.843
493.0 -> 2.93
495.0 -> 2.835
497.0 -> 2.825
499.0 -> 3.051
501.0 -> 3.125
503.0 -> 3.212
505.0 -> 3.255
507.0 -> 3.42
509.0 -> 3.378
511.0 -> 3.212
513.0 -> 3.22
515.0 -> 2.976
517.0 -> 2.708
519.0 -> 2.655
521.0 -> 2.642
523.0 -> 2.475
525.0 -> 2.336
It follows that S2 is 2.93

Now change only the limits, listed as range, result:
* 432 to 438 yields 2.99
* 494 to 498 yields 2.83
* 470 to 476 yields 2.91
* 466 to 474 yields 3.04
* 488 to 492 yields 2.78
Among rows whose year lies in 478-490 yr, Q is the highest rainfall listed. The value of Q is 2.959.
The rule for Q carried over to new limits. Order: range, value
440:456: 2.993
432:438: 3.107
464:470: 3.118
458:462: 2.902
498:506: 3.255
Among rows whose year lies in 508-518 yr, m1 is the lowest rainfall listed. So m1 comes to 2.708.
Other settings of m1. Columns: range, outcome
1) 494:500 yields 2.825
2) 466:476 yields 2.781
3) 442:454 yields 2.818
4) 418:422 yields 2.687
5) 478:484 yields 2.715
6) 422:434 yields 2.907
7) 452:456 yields 2.851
